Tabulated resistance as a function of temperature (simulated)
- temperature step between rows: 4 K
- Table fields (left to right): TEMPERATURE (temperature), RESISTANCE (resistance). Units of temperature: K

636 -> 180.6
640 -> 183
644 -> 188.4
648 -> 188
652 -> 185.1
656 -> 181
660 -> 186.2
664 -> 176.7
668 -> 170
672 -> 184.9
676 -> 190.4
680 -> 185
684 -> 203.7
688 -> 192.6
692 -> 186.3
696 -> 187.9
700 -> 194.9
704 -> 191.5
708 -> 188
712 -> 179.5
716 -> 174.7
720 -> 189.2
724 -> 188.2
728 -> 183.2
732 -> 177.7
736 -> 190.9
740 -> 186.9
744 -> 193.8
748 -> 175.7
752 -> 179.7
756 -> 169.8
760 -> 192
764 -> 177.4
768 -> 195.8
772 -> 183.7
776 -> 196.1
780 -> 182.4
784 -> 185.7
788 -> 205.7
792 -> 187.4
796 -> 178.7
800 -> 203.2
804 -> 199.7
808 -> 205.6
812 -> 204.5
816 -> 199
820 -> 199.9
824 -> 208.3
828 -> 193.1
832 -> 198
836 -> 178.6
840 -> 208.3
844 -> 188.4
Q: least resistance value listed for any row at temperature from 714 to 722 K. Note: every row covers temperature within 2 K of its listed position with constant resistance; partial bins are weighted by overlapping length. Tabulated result 174.7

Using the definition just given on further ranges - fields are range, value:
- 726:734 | 177.7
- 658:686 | 170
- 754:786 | 169.8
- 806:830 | 193.1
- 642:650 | 188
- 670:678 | 184.9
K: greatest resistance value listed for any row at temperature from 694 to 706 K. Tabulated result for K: 194.9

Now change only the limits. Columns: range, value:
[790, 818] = 205.6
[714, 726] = 189.2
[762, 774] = 195.8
